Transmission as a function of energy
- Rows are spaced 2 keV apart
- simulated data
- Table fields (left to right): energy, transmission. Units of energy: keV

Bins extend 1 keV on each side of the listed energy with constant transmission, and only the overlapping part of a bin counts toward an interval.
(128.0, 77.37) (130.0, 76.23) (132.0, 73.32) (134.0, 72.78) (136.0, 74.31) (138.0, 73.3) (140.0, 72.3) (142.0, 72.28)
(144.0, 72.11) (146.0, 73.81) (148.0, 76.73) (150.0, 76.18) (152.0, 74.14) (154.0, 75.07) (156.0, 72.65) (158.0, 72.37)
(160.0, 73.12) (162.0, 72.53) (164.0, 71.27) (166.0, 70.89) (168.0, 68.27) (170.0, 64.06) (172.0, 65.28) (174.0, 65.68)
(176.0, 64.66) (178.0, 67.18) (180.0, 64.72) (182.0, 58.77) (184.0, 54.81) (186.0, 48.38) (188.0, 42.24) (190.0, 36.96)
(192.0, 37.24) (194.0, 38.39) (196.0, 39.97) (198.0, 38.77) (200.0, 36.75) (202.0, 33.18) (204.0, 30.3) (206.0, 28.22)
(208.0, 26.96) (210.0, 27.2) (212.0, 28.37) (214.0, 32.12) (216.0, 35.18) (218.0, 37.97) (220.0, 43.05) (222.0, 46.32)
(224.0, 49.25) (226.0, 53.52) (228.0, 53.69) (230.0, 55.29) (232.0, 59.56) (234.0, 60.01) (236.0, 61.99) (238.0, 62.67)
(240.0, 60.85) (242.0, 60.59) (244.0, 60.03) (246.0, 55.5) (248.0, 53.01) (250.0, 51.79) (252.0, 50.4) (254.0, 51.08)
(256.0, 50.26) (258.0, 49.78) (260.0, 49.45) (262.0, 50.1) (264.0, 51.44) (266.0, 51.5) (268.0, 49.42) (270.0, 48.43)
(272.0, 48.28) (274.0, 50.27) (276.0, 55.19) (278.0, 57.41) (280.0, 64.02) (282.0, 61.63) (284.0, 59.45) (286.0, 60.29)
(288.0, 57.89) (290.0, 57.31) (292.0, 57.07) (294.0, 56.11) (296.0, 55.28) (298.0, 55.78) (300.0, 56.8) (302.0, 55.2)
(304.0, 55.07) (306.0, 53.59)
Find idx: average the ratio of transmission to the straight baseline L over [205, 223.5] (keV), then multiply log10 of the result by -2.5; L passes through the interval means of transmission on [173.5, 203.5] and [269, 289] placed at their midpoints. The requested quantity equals 0.416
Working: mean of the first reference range 47.9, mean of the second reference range 56.3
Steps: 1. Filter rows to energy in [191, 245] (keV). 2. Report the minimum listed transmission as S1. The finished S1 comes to 26.96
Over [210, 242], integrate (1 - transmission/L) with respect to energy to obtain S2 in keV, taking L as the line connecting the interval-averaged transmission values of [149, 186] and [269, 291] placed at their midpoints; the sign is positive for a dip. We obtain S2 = 6.6 keV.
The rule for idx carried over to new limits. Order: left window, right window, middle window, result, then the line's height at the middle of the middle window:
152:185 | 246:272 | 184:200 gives 0.47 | 63.3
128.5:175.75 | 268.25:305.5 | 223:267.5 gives 0.12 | 61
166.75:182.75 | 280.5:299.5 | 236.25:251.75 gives 0.06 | 60.8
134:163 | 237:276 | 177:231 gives 0.43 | 63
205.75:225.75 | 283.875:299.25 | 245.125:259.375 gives -0.12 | 46.5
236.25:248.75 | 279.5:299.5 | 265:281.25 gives 0.10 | 58.6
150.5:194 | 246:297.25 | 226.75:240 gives -0.03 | 57.2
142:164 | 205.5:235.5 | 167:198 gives 0.13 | 60.3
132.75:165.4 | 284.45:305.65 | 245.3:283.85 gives 0.14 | 60.2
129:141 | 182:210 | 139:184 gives -0.21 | 58.3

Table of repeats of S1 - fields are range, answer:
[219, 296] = 43.05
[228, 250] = 51.79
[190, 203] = 33.18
